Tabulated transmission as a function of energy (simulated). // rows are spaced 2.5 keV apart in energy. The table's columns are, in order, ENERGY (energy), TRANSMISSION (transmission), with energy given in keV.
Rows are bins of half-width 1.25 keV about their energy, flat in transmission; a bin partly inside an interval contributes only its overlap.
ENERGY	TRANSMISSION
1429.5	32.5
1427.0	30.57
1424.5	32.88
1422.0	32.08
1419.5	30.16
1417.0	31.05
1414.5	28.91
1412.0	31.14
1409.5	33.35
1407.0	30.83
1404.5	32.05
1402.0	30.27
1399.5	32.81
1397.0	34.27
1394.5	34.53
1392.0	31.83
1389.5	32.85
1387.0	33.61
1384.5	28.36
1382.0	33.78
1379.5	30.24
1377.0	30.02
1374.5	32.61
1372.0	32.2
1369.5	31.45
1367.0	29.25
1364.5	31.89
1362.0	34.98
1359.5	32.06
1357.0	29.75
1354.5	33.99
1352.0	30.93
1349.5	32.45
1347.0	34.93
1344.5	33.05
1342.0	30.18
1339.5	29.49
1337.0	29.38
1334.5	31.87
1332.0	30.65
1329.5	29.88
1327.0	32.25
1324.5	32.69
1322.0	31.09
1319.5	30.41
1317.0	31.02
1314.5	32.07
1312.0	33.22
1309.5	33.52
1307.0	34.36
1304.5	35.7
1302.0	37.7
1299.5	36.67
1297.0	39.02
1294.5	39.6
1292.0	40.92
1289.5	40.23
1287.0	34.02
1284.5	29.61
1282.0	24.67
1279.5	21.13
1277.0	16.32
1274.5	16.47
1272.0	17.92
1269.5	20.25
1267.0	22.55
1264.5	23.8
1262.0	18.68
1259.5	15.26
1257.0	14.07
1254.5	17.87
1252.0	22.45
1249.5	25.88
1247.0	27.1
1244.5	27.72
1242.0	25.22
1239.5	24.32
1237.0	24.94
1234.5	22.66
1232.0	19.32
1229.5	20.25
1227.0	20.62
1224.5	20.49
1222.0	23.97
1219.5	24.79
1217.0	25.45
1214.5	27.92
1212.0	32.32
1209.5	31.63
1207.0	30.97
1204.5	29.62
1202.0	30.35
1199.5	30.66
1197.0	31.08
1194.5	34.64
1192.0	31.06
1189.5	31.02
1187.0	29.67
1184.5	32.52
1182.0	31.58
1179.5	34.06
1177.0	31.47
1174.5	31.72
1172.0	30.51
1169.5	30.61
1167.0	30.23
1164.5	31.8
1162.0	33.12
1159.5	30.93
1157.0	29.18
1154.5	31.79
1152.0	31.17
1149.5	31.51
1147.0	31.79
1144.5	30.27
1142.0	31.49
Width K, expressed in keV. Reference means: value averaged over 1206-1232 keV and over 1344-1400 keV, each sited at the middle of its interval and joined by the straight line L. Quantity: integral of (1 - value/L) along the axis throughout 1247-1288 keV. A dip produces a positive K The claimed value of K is 9.3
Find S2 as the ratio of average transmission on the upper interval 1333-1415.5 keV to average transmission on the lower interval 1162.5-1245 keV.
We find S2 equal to 1.1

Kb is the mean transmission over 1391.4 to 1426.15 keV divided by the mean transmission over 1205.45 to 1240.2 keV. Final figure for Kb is 1.3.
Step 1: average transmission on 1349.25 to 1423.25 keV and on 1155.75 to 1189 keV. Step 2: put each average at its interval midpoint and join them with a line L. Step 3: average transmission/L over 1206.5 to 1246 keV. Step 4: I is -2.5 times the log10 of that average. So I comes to 0.25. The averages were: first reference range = 31.3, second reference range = 31.8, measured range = 25.1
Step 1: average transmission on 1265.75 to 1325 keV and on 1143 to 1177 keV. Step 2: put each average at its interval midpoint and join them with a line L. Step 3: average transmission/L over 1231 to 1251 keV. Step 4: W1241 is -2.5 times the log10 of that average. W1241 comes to 0.24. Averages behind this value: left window 31.1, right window 30.4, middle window 24.7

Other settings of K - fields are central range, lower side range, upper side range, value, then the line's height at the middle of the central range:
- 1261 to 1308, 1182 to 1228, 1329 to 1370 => 2.3 keV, 30.4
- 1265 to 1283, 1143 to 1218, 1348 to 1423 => 6.5 keV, 31.4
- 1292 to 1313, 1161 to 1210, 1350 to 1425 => -3.3 keV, 31.6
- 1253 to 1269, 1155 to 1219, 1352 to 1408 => 6.4 keV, 31.3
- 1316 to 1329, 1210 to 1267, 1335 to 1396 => -1.1 keV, 28.9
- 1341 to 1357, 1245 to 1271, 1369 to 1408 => -2.1 keV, 28.7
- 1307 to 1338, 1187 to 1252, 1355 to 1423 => -1.9 keV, 29.9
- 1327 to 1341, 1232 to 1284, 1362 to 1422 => -1.6 keV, 27.3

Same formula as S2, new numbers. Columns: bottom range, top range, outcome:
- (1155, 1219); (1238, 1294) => 0.78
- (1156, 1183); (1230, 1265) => 0.70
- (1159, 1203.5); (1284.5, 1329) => 1.10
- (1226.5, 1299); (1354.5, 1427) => 1.28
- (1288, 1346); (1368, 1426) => 0.94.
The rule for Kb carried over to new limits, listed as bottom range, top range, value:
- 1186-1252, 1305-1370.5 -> 1.18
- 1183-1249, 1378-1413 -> 1.18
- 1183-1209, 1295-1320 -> 1.11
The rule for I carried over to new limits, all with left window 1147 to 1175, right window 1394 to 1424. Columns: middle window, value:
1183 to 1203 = -0.01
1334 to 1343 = 0.05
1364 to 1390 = 0.01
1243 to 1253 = 0.21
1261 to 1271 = 0.42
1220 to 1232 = 0.42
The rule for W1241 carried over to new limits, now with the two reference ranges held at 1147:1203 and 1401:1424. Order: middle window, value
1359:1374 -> -0.027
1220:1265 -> 0.387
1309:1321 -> -0.023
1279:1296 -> -0.074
